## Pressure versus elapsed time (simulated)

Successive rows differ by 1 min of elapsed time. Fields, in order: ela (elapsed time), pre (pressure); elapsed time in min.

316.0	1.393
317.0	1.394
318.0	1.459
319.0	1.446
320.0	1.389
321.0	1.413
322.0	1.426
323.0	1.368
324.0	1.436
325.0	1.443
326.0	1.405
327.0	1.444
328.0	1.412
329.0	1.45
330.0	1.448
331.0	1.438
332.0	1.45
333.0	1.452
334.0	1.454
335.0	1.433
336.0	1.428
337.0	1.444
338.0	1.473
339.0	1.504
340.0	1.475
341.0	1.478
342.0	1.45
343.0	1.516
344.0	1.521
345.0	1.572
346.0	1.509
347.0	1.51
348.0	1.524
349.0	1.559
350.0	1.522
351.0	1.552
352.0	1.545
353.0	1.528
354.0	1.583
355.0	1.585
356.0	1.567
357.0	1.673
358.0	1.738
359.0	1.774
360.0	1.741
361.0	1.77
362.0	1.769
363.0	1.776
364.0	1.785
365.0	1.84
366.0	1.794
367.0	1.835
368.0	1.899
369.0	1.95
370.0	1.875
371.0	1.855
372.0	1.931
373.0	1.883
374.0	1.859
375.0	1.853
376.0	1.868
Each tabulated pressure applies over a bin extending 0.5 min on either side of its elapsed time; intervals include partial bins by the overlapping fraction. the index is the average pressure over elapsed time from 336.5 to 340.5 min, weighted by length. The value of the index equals 1.47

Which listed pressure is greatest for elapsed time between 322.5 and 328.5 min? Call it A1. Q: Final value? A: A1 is 1.444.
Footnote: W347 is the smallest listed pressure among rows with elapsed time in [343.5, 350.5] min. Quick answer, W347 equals 1.509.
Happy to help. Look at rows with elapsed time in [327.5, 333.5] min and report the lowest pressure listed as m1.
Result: 1.412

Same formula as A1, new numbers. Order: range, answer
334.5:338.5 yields 1.473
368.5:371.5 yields 1.95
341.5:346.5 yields 1.572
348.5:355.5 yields 1.585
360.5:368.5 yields 1.899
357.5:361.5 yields 1.774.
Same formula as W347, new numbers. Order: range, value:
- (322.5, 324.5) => 1.368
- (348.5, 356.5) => 1.522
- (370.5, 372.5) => 1.855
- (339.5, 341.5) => 1.475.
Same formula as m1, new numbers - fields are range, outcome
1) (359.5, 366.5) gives 1.741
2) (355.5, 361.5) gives 1.567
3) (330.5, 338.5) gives 1.428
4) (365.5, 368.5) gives 1.794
